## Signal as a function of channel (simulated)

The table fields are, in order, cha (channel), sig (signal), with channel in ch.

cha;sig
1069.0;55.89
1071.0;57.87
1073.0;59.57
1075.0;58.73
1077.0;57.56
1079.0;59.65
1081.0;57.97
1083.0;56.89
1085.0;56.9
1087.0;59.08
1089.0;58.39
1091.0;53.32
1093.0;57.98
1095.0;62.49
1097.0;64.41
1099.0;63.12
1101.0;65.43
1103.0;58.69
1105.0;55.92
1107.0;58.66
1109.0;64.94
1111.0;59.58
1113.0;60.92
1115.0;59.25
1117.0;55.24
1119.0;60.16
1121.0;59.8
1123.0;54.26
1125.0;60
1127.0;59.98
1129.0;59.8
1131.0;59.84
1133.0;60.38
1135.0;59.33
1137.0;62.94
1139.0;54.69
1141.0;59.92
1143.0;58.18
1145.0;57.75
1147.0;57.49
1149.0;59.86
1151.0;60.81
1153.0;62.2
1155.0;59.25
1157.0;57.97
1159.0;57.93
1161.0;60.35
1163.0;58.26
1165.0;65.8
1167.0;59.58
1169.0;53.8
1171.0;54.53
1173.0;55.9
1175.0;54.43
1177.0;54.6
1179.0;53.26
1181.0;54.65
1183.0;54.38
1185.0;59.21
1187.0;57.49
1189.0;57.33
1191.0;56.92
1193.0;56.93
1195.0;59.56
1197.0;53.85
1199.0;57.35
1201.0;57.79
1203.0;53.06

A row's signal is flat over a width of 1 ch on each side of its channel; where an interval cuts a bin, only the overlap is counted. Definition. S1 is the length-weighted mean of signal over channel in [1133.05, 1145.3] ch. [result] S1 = 59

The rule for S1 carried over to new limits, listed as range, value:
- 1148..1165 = 59.9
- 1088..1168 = 59.6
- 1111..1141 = 59.1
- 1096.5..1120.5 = 60.4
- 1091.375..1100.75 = 61.7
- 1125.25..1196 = 58.2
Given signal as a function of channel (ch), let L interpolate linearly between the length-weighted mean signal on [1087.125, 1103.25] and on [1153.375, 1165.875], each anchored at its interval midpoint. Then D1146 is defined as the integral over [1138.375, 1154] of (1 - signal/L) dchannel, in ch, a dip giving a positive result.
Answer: 0.3 ch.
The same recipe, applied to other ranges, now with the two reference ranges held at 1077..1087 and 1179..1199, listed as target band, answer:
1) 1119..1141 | -0.7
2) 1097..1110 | -0.8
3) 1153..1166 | -0.7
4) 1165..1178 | 0.1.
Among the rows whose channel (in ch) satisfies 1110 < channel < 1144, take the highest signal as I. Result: 62.94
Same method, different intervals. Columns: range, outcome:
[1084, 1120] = 65.43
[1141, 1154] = 62.2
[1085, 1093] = 59.08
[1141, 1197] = 65.8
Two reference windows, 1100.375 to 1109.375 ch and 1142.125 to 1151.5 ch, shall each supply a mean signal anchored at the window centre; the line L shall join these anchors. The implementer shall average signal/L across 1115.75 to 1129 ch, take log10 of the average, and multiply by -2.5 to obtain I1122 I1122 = 0.02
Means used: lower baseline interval 60.2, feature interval 58.4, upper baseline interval 58.7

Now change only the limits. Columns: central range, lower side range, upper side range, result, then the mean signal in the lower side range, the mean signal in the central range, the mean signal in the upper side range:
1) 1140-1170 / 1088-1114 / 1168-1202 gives -0.032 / 60.3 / 59.3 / 56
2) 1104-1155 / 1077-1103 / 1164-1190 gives -0.021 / 59.5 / 59.3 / 56.5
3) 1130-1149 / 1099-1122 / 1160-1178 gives -0.004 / 60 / 59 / 57.5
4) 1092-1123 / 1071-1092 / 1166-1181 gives -0.059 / 57.8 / 60.2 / 55.1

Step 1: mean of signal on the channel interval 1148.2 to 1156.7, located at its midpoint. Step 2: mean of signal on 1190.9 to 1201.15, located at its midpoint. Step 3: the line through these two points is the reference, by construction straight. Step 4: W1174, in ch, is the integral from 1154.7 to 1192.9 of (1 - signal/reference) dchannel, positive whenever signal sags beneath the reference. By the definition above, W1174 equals 1.1 ch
